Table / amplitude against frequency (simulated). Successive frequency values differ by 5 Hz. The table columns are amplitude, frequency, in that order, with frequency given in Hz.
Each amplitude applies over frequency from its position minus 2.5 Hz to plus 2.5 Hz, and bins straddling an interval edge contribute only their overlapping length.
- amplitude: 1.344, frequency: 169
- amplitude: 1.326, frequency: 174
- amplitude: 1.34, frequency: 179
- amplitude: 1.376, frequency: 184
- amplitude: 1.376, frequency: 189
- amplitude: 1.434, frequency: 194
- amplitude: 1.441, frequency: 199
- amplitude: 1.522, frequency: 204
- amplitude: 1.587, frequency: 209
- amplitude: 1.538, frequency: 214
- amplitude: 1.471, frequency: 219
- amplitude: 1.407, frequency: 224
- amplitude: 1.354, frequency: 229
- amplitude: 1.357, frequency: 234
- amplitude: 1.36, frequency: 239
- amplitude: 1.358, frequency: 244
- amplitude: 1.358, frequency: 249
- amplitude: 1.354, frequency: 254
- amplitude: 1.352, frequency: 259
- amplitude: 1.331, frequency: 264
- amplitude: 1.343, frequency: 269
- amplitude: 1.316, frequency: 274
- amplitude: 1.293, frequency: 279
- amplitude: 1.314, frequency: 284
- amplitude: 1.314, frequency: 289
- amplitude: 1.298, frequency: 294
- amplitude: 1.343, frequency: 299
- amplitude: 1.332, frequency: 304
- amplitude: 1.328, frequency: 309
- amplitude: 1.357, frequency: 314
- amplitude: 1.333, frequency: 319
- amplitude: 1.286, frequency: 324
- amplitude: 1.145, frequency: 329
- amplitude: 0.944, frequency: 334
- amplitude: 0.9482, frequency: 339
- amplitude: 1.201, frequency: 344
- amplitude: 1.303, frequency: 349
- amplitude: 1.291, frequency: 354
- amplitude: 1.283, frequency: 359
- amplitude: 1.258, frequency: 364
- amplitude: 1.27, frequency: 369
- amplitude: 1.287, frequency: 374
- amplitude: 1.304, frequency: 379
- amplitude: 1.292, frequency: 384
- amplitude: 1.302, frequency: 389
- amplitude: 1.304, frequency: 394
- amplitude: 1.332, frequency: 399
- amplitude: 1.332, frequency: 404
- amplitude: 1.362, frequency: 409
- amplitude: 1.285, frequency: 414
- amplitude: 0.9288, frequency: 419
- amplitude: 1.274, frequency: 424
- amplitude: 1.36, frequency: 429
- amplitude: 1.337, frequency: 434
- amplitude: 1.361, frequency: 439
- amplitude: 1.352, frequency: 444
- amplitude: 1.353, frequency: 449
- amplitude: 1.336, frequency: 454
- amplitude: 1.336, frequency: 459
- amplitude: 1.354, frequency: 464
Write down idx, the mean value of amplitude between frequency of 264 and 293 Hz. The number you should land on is 1.32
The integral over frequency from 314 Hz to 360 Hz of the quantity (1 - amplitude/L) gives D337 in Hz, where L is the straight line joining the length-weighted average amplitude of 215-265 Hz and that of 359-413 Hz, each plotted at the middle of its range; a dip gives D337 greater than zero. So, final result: 4.5 Hz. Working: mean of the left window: 1.38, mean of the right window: 1.3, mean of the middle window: 1.2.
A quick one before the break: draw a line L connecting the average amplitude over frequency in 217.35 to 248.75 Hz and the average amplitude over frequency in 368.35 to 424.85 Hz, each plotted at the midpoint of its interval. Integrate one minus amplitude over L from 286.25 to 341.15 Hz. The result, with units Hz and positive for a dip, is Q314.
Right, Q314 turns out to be 3.6 Hz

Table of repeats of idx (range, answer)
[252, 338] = 1.29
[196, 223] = 1.5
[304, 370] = 1.23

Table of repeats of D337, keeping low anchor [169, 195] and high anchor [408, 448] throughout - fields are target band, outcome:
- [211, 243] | -1.5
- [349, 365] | 0.3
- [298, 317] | -0.2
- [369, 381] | 0.1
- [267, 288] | 0.3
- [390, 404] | -0.3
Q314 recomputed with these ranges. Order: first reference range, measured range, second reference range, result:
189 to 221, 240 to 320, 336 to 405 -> 3.0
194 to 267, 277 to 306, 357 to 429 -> 1.0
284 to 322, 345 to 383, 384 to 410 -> 1.2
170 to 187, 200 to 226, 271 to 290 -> -3.3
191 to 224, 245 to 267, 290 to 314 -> 0.9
